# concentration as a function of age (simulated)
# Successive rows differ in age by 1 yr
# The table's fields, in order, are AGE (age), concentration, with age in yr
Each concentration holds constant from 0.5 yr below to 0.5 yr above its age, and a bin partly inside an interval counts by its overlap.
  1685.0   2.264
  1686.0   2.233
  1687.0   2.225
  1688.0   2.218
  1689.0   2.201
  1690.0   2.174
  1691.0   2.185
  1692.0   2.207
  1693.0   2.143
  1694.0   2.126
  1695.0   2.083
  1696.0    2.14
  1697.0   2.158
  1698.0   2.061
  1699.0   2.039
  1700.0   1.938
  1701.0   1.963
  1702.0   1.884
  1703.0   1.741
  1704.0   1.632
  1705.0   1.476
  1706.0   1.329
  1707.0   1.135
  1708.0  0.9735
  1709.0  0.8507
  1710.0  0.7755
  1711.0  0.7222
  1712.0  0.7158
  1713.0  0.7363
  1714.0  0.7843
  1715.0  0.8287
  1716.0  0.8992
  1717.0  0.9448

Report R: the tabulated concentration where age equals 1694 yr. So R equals 2.126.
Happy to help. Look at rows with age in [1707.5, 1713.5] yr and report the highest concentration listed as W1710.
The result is 0.9735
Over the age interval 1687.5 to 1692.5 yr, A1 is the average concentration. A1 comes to 2.2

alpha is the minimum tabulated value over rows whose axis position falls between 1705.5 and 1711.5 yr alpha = 0.7222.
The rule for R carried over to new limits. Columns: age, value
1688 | 2.218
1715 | 0.8287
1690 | 2.174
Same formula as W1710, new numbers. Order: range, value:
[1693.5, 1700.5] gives 2.158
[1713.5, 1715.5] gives 0.8287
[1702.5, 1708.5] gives 1.741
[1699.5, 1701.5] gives 1.963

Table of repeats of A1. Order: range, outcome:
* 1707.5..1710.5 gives 0.867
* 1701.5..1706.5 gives 1.61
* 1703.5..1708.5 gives 1.31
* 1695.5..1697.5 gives 2.15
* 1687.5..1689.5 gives 2.21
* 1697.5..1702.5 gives 1.98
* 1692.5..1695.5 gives 2.12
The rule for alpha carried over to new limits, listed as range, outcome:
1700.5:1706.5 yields 1.329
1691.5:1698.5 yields 2.061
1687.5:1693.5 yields 2.143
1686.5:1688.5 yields 2.218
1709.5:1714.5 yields 0.7158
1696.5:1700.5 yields 1.938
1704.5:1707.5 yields 1.135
